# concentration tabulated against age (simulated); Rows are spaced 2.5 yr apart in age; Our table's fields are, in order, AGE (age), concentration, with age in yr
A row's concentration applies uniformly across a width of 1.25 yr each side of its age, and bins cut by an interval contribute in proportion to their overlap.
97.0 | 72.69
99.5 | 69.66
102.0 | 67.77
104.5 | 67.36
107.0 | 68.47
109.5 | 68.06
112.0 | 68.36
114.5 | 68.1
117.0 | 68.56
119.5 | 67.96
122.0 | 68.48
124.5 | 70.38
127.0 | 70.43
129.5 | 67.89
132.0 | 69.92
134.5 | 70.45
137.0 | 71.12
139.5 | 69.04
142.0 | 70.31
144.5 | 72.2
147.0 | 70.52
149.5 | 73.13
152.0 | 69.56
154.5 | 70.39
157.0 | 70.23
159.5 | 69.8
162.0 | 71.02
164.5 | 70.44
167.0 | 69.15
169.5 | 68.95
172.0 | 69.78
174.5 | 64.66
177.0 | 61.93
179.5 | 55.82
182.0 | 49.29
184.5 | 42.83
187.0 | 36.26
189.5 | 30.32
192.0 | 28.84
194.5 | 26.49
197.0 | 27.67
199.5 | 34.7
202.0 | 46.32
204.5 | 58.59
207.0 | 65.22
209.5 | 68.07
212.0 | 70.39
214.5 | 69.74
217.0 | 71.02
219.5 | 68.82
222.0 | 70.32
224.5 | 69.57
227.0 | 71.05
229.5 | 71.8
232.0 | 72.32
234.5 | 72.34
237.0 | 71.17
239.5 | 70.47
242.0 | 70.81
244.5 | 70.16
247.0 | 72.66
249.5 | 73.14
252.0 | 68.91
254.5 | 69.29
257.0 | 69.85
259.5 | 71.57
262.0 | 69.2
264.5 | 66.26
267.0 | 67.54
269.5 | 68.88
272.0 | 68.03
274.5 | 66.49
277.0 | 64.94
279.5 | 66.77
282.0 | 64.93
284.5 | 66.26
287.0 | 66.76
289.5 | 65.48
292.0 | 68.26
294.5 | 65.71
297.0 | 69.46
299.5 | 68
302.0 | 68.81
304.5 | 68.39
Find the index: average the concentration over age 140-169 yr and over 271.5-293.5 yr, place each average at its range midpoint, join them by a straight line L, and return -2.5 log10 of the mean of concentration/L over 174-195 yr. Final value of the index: 0.500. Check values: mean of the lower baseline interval 70.5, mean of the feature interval 43.9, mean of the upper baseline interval 66.4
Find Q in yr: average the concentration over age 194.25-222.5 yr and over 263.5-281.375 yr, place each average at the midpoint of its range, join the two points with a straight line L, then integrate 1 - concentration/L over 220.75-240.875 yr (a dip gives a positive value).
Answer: -3.5 yr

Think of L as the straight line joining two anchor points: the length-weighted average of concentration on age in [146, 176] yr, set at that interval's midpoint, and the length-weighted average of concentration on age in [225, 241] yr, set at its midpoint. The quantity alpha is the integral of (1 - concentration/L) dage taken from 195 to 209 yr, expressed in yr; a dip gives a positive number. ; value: 4.8 yr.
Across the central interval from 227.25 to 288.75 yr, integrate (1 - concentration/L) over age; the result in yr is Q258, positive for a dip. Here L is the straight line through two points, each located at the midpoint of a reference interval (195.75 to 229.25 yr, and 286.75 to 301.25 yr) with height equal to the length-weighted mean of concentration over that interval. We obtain -4.4 yr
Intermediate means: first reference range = 61.2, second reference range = 67.4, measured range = 69.2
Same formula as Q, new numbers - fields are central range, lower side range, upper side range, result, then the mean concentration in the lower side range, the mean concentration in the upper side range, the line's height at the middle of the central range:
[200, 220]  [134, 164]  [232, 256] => 2.1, 70.6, 71.1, 70.9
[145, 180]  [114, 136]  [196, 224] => -1.9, 69.2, 59.7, 65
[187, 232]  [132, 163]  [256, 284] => 8.7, 70.6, 67.6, 69.1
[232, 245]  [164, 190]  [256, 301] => -1.6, 56.7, 67.5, 63.2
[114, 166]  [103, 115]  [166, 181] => -2.8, 68.1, 64.7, 66.5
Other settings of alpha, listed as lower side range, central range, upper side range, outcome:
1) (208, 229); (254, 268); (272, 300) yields -0.23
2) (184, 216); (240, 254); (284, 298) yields -3.37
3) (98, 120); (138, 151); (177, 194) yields -3.54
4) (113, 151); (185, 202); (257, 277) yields 9.03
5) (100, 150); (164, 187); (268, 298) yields 2.95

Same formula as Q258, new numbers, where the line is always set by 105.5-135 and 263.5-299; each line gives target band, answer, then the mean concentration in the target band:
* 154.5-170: -0.38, 70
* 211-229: -0.68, 70.2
